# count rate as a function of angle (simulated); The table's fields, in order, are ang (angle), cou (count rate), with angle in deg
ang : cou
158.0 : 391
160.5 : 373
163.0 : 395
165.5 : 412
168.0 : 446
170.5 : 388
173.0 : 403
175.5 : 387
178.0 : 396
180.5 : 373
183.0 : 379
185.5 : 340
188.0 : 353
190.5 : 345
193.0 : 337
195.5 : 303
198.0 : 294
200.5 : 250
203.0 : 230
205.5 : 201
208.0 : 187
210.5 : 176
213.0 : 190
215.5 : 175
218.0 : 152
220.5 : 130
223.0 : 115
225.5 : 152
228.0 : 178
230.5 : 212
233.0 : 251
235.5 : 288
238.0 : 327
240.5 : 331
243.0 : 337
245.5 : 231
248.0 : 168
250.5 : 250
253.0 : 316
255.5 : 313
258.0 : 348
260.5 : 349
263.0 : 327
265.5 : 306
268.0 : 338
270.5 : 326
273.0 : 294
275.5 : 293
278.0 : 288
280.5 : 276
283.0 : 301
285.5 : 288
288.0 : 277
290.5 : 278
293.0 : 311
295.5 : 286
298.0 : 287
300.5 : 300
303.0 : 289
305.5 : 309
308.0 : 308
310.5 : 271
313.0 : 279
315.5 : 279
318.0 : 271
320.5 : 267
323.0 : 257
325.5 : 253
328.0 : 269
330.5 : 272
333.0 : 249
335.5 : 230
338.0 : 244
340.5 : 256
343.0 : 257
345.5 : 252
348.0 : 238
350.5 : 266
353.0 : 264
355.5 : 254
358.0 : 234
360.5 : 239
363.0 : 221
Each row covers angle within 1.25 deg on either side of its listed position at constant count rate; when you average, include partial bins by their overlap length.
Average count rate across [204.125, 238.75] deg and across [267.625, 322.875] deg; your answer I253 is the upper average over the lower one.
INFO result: 1.50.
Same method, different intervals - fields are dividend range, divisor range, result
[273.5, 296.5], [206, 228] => 1.78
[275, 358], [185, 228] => 1.20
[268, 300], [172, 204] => 0.87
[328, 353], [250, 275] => 0.80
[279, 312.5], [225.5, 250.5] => 1.15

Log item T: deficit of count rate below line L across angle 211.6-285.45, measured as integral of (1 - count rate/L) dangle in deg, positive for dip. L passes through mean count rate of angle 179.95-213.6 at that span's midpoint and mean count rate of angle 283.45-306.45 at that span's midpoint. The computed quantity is 6.9 deg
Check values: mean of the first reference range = 283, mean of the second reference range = 292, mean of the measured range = 261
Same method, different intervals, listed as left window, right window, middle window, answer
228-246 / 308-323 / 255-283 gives -3.8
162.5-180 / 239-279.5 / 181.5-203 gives 3.4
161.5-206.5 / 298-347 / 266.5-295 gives -0.4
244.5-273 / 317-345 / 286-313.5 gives -1.6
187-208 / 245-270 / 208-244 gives 9.5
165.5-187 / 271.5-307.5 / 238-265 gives 2.1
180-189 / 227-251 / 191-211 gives 4.7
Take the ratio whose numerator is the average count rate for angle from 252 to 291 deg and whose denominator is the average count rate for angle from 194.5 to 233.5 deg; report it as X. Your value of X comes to 1.55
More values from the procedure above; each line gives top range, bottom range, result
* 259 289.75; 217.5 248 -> 1.36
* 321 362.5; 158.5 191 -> 0.65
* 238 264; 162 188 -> 0.76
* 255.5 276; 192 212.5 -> 1.32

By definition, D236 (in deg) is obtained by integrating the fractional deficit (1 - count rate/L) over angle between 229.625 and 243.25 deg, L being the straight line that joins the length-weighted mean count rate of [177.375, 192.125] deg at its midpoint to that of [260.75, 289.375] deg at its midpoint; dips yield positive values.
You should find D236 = 1.6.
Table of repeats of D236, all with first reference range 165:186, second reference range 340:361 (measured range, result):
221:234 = 6.4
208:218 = 5.1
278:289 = 0.7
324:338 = 0.7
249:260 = 0.7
